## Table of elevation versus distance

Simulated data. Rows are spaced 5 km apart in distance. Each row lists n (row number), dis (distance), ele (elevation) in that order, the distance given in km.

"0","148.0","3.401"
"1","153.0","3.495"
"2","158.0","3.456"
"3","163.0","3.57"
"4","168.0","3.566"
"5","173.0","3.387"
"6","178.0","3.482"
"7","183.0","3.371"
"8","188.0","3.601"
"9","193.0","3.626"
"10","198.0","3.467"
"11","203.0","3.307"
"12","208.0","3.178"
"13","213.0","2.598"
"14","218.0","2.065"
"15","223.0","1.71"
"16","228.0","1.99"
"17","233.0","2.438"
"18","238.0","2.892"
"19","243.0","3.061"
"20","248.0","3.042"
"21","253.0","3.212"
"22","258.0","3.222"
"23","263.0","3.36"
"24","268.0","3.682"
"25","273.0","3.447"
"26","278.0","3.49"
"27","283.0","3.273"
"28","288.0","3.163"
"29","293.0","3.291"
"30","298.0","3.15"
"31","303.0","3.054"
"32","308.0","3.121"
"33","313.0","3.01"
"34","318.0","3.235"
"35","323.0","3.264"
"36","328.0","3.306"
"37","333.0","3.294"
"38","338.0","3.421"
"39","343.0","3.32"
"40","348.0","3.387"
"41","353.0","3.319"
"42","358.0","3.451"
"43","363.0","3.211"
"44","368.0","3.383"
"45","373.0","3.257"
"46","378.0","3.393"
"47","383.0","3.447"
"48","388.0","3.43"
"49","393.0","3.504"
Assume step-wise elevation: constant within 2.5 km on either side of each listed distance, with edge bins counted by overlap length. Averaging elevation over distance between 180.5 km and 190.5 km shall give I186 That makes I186 3.49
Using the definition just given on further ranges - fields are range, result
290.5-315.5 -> 3.13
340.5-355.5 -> 3.34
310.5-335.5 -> 3.22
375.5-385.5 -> 3.42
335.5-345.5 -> 3.37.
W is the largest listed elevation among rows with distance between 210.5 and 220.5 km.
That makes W 2.598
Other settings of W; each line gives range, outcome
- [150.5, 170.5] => 3.57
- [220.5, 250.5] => 3.061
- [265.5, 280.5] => 3.682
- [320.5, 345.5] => 3.421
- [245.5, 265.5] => 3.36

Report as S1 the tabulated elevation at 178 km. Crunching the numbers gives 3.482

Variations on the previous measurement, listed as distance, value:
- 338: 3.421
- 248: 3.042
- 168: 3.566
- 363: 3.211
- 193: 3.626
